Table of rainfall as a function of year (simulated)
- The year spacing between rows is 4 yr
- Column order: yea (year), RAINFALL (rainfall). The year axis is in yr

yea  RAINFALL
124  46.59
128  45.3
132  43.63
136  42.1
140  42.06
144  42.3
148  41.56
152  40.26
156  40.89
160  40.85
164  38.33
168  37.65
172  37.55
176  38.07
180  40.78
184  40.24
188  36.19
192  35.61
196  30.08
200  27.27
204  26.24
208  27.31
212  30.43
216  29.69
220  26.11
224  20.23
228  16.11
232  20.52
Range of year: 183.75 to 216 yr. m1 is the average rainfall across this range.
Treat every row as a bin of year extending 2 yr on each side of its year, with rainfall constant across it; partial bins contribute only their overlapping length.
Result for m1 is 31.1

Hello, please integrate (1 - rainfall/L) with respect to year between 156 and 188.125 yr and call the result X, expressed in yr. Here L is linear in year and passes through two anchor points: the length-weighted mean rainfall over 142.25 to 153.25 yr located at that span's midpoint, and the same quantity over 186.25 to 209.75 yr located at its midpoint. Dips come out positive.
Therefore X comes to -2.7 yr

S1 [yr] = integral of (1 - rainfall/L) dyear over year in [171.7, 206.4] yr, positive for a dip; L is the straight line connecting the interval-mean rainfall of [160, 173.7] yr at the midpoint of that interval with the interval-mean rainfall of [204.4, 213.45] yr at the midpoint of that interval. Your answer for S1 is -1.3 yr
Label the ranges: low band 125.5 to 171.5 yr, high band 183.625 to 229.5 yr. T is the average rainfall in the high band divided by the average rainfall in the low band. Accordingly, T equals 0.7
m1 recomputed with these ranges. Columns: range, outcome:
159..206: 35.6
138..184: 40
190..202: 31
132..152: 42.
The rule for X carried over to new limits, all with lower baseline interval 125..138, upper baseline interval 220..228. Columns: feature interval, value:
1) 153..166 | -1.11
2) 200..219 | -3.13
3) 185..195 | -2.23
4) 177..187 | -2.76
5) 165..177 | -1.35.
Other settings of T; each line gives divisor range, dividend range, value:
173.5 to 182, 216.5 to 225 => 0.63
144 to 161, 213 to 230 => 0.57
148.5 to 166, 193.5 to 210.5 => 0.70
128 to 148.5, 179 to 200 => 0.83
